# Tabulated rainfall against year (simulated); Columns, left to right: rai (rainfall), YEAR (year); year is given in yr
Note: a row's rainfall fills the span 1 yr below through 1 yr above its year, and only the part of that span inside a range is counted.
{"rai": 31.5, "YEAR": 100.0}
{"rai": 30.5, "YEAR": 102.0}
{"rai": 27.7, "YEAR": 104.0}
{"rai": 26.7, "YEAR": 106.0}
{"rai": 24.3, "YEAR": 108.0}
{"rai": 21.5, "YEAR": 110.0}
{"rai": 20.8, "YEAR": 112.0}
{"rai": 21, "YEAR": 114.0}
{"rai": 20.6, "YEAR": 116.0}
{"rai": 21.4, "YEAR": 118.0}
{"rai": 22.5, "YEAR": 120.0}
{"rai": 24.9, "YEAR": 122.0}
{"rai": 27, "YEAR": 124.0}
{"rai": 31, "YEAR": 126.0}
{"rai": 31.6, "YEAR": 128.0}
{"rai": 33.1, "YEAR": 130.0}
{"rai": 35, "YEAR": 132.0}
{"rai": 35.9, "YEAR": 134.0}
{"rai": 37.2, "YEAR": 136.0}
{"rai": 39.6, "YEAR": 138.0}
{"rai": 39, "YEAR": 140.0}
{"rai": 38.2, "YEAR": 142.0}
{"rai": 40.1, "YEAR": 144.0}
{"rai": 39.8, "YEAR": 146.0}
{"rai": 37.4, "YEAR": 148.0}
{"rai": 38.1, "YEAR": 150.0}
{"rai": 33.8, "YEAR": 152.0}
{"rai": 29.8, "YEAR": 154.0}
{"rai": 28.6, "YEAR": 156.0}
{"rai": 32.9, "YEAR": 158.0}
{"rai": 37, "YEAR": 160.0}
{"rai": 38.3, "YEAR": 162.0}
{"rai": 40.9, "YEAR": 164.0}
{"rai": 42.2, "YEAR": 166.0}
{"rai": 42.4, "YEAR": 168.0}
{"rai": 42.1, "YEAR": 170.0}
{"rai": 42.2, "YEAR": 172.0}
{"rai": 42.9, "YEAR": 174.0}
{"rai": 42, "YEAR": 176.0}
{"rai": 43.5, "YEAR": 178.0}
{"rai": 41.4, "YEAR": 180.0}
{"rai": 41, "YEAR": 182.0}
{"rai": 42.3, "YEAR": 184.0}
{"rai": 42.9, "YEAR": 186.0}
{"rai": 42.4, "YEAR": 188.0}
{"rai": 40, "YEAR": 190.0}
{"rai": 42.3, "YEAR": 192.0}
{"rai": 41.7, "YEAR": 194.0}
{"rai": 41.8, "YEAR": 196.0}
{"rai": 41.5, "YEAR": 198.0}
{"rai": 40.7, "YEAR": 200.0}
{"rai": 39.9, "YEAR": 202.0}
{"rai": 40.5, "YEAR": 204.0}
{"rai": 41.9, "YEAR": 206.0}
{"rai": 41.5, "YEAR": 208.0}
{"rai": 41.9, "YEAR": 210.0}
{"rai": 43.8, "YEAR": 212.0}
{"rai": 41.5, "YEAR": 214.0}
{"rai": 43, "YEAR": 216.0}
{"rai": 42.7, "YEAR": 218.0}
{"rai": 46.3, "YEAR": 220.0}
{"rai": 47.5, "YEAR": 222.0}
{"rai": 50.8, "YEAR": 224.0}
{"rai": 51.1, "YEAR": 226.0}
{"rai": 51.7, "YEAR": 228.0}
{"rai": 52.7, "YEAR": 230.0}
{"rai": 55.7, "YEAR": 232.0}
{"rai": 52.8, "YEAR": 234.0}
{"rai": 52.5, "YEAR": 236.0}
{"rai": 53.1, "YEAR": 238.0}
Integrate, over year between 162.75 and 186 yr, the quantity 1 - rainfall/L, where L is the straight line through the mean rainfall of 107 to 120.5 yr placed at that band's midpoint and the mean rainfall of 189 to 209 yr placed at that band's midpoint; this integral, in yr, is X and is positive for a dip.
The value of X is -4.3 yr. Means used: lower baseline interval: 21.7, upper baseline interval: 41.2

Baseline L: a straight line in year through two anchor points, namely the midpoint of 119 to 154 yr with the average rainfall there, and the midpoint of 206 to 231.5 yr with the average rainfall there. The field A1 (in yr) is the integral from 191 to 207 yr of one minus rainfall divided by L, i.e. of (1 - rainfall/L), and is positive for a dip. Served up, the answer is 0.8 yr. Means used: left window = 34.2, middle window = 41.3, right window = 46.2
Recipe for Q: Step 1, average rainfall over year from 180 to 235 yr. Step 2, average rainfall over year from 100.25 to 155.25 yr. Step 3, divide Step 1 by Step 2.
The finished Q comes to 1.45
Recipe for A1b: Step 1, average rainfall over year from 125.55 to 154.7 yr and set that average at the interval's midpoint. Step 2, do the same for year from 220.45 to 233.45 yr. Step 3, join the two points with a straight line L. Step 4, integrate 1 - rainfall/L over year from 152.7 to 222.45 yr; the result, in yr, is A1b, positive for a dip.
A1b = 5.6 yr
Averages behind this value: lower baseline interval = 36.1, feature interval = 40.9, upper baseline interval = 51.4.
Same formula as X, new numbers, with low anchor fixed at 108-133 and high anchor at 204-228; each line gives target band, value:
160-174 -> -2.4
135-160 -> -4.2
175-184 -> -1.1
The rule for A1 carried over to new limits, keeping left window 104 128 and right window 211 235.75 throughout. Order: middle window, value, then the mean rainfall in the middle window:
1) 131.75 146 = -4.2 yr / 38.1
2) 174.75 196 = -1.1 yr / 42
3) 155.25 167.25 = -0.8 yr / 36.9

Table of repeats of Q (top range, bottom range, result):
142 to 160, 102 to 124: 1.49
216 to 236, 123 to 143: 1.44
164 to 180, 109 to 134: 1.61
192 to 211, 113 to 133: 1.54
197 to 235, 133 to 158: 1.26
